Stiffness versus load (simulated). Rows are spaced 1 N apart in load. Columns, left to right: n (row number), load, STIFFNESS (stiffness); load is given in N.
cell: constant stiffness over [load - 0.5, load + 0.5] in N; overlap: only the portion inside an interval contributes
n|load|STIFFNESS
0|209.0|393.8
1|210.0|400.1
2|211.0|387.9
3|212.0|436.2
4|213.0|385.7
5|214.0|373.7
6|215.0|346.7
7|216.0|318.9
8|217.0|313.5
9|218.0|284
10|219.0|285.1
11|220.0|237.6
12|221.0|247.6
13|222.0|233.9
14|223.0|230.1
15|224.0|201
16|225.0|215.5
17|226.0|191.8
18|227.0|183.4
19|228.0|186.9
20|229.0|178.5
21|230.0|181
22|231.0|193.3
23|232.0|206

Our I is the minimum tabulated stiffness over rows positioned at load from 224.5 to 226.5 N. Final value 191.8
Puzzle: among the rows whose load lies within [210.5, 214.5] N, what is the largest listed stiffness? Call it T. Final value 436.2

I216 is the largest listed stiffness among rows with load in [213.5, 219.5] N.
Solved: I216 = 373.7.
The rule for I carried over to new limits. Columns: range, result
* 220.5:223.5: 230.1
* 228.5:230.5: 178.5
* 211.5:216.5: 318.9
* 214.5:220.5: 237.6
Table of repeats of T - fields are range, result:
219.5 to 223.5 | 247.6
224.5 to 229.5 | 215.5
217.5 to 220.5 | 285.1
